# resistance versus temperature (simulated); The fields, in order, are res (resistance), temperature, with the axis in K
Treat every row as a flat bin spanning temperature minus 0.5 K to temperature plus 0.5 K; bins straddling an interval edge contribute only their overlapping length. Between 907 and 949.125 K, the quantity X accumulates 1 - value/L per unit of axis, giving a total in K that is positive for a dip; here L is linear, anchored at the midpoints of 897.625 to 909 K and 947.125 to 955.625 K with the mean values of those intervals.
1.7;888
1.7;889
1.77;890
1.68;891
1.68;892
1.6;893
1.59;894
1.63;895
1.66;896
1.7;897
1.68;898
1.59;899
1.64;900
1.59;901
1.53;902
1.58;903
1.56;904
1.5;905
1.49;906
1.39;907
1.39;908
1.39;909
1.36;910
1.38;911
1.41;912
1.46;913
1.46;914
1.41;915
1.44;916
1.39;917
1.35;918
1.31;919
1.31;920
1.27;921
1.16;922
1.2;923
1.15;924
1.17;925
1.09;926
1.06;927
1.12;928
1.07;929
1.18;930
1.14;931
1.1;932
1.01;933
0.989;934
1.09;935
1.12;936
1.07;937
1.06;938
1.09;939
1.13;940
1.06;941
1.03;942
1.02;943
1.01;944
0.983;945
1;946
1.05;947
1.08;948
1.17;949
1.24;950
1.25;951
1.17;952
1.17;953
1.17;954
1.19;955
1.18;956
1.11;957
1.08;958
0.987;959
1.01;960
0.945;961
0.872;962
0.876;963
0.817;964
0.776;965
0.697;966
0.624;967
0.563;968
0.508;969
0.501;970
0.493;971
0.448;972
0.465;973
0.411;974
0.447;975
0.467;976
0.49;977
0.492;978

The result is 5.14 K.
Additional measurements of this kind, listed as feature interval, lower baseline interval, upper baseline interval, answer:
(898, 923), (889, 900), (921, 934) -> -0.6 K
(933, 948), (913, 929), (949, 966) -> 1.2 K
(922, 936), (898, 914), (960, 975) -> 0.8 K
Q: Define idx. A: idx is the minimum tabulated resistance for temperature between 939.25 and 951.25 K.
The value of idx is 0.983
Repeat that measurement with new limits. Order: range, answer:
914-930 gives 1.06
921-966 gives 0.697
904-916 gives 1.36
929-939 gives 0.989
